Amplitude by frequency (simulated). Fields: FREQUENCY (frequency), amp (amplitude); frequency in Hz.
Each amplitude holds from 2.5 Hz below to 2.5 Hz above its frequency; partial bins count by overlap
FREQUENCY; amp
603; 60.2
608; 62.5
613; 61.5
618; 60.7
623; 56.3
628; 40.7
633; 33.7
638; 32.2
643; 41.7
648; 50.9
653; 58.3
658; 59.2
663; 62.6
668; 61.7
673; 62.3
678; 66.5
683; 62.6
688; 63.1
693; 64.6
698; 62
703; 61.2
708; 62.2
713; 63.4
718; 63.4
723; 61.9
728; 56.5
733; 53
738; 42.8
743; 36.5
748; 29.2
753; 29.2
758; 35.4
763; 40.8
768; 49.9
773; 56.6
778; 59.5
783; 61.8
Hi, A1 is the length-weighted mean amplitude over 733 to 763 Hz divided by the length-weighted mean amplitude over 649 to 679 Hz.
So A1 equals 0.6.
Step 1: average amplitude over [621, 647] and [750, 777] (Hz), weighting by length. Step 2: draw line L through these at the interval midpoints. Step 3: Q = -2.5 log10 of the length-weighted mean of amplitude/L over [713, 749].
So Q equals -0.19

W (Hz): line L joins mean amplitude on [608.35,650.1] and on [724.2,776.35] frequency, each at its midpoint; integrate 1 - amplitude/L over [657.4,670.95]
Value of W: -4.27 Hz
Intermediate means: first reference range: 48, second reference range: 43.7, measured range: 61.5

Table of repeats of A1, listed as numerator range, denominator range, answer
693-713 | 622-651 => 1.48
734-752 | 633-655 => 0.84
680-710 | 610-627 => 1.08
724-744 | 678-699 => 0.77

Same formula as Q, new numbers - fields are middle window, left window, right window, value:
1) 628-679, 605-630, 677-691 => 0.17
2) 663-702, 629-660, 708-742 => -0.24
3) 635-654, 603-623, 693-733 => 0.34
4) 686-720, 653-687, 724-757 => -0.19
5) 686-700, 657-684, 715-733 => -0.03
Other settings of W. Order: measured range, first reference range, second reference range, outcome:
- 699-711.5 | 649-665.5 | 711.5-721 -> 0.1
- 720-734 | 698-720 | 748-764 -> -1.7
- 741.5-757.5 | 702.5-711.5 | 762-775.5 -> 6.5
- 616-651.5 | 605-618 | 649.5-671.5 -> 9.1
